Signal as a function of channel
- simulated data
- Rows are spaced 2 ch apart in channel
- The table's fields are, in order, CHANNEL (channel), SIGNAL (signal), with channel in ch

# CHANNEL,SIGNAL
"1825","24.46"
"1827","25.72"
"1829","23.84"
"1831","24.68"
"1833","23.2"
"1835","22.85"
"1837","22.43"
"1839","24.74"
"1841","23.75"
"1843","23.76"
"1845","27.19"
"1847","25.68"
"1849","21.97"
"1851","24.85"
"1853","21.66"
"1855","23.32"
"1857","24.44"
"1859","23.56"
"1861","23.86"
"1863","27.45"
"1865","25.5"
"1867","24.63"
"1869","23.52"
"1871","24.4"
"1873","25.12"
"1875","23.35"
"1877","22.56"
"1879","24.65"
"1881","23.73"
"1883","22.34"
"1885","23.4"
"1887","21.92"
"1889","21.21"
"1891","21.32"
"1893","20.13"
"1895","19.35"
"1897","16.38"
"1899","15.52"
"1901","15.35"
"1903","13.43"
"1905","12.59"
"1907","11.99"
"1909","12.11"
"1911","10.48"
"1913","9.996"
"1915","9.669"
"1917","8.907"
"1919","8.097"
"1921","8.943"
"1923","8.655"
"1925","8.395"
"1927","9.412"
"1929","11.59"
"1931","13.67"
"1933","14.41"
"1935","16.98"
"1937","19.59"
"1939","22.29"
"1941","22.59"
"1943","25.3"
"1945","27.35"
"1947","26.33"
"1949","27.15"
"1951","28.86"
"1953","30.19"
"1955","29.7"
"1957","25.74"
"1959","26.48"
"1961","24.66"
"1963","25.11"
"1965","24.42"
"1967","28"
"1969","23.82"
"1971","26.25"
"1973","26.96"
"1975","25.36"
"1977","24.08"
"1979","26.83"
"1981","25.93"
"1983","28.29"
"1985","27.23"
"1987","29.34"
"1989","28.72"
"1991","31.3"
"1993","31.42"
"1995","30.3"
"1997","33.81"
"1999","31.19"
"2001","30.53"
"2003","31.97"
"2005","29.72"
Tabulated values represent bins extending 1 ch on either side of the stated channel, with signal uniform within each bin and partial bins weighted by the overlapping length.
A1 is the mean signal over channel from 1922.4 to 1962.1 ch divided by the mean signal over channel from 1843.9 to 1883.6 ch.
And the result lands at 0.87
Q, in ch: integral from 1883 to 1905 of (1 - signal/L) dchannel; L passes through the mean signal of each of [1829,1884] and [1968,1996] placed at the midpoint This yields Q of 5.6 ch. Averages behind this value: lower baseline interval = 24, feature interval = 18.7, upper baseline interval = 27.6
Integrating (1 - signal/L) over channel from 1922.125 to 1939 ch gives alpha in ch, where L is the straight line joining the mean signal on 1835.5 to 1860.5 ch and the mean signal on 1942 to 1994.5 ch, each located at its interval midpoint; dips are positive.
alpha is 8.2 ch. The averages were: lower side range 23.9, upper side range 27.1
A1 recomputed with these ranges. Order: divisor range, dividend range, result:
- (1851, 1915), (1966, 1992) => 1.34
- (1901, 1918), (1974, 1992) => 2.41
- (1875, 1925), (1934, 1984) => 1.60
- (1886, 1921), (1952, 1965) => 1.85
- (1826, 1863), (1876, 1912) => 0.76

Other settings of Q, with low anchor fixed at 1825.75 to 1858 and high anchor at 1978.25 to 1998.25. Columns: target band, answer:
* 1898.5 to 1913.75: 7.9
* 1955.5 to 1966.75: 1.1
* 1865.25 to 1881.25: 0.7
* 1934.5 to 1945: 2.1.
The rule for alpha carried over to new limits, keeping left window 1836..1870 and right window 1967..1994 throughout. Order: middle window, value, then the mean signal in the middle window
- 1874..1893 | 1.83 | 22.6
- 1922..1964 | 8.51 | 21.2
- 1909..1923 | 8.84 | 9.5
